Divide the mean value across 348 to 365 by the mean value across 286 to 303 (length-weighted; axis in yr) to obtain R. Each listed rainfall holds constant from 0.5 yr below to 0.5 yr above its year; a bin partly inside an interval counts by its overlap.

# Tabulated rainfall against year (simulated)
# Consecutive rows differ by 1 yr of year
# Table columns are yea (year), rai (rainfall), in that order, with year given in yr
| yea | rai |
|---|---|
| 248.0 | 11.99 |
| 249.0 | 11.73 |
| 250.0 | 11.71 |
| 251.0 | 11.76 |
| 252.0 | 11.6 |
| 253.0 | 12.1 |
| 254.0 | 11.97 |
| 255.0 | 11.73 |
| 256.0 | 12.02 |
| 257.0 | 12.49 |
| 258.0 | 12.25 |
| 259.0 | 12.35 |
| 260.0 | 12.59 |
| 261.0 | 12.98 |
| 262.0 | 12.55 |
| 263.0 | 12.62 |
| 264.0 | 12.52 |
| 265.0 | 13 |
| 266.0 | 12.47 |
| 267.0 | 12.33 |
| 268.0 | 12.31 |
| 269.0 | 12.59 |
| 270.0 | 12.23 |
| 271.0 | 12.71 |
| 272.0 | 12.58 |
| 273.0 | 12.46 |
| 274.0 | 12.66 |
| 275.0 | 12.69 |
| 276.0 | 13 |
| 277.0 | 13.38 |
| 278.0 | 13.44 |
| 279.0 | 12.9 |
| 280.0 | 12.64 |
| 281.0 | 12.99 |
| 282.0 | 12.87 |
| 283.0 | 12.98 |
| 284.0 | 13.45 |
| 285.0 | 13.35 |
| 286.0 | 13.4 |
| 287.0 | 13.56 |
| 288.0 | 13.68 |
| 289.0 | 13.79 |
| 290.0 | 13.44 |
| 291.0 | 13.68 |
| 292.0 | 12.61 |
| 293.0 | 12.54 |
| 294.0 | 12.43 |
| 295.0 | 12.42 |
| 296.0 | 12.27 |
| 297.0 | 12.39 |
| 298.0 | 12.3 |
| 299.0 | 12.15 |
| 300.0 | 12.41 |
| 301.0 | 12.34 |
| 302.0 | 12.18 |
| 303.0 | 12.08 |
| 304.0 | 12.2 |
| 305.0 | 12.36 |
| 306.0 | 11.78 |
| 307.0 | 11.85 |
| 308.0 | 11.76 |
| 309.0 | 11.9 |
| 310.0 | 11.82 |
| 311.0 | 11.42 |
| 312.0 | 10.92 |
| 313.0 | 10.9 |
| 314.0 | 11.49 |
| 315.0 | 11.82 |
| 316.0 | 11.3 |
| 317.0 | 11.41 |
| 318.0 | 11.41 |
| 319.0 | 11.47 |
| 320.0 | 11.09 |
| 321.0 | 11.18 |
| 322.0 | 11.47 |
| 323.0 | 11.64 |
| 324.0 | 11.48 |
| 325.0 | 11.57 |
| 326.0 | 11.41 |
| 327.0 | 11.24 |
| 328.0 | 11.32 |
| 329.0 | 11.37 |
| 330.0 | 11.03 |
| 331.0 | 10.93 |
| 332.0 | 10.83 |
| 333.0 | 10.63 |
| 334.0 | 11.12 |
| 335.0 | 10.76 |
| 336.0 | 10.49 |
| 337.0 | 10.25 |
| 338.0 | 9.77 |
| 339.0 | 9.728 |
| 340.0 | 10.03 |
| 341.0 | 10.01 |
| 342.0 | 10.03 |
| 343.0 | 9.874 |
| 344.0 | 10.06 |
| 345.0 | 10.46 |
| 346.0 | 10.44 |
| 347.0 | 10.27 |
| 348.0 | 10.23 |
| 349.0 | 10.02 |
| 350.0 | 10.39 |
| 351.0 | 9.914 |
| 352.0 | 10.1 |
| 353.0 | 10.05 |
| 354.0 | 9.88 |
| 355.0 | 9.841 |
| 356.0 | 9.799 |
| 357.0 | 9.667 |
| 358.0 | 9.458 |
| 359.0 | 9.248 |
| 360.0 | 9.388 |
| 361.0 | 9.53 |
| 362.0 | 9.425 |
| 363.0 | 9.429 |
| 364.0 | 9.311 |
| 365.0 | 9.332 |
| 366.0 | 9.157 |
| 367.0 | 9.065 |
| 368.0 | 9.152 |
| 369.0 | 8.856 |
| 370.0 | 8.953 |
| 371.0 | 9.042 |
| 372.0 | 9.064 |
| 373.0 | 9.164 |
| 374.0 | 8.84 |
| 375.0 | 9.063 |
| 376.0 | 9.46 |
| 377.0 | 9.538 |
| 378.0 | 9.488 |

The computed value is 0.76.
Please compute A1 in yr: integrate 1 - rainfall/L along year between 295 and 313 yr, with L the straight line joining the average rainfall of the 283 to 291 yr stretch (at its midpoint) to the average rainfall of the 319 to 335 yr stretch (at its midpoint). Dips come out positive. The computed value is 0.8 yr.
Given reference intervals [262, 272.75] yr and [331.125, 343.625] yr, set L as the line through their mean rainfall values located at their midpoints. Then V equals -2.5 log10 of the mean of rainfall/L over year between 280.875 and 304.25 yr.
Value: -0.10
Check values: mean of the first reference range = 12.5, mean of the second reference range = 10.3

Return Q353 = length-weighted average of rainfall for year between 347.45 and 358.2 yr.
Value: 9.96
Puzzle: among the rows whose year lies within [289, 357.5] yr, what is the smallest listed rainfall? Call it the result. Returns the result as 9.667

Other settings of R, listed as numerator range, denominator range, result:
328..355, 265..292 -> 0.80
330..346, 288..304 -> 0.82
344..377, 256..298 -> 0.75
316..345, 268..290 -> 0.83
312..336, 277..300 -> 0.87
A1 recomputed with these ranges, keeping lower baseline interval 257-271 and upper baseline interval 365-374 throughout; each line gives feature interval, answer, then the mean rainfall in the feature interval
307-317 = -0.50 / 11.5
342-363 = -0.60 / 9.89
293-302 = -0.72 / 12.3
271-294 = -2.24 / 13.1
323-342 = -0.92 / 10.8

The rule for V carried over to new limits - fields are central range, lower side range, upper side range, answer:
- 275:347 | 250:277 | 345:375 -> -0.072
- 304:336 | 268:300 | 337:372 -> -0.012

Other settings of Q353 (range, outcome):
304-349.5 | 11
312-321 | 11.3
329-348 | 10.4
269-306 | 12.8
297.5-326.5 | 11.7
